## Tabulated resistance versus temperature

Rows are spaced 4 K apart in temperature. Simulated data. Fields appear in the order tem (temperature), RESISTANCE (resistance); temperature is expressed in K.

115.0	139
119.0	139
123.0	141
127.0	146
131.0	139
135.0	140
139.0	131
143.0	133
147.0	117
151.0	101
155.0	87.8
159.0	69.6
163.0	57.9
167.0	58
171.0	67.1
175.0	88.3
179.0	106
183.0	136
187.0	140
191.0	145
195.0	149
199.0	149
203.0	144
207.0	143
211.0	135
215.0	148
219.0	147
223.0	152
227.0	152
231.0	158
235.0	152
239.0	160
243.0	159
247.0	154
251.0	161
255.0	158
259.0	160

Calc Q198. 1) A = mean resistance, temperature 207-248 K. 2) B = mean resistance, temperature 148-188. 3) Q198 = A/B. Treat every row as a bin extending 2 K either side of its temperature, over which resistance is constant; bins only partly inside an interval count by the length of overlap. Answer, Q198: 1.67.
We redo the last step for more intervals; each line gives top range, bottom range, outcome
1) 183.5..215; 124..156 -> 1.14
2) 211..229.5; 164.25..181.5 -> 1.84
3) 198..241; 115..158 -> 1.18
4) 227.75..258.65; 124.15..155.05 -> 1.24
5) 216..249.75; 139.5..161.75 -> 1.51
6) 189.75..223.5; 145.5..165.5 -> 1.71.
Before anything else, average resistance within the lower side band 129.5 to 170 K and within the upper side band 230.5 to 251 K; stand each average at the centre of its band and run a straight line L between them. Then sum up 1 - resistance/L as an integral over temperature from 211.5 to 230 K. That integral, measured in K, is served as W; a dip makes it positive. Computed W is -0.5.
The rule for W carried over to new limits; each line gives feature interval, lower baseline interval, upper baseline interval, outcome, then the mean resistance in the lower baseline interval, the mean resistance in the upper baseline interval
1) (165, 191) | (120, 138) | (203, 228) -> 7.4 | 141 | 146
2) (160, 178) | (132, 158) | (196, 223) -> 8.1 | 117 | 145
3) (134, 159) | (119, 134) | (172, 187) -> 3.3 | 141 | 111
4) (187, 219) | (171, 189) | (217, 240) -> -3.3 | 112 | 153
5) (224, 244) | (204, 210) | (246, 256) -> -0.5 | 142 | 158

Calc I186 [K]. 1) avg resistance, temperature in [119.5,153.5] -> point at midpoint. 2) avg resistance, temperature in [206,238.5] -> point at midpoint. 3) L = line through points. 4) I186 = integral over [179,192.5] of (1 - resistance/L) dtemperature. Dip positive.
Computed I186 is 0.6 K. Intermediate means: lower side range 131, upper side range 149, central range 135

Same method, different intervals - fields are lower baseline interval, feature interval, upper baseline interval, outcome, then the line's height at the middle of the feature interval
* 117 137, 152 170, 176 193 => 8.6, 134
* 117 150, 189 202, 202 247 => -0.2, 145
